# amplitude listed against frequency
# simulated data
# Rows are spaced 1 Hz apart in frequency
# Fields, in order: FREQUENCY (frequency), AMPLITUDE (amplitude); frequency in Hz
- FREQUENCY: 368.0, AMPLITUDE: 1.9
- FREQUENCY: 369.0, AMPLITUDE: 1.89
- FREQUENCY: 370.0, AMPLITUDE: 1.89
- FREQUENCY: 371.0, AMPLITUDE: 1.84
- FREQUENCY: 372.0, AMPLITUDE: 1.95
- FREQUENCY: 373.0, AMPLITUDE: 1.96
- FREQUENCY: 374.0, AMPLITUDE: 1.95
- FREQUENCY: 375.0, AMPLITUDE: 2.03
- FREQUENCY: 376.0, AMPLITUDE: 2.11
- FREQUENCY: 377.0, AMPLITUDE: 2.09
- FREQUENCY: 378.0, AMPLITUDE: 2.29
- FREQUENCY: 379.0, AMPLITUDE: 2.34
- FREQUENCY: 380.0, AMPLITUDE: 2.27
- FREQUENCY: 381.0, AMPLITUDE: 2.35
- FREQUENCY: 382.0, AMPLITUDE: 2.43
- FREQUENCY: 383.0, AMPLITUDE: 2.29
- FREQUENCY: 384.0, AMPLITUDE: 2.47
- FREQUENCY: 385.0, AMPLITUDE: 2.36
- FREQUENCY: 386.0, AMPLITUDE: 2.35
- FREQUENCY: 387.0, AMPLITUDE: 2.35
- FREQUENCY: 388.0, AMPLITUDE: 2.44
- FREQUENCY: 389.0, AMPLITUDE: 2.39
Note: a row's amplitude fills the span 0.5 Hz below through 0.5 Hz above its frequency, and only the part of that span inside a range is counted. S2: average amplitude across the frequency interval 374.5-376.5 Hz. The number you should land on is 2.07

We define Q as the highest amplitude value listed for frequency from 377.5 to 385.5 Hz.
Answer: 2.47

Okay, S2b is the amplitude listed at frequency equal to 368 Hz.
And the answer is 1.9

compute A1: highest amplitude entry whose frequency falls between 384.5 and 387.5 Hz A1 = 2.36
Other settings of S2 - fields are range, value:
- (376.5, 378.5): 2.19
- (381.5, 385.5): 2.39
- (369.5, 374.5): 1.92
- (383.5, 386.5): 2.39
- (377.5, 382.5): 2.34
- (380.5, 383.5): 2.36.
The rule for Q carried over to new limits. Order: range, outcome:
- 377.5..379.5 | 2.34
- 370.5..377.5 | 2.11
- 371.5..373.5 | 1.96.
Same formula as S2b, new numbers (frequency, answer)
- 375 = 2.03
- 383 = 2.29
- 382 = 2.43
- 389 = 2.39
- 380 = 2.27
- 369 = 1.89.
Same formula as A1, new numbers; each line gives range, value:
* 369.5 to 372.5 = 1.95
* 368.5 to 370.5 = 1.89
